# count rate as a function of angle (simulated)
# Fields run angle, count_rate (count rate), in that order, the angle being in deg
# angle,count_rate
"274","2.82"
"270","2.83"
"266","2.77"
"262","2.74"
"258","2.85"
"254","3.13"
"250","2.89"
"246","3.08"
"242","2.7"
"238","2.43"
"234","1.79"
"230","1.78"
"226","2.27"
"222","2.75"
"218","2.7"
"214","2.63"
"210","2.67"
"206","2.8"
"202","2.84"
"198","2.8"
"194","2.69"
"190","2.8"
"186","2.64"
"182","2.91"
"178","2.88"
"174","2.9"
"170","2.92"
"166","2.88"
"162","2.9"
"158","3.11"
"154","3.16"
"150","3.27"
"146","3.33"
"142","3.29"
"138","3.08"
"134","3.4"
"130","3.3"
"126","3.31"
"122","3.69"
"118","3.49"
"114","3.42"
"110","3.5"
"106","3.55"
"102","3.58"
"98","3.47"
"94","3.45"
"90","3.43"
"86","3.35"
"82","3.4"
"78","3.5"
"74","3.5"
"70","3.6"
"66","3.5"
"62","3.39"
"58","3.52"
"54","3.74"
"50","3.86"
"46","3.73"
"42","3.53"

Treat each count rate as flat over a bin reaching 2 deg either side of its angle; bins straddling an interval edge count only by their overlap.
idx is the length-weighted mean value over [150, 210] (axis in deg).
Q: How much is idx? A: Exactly 2.88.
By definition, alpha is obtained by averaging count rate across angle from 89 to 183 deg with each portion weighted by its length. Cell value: 3.26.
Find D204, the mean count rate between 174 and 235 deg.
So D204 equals 2.62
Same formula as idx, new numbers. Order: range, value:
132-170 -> 3.15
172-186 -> 2.86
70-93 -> 3.45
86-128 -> 3.48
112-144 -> 3.37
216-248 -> 2.44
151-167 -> 3.04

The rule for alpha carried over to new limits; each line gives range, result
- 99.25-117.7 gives 3.51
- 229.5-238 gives 1.94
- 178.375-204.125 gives 2.79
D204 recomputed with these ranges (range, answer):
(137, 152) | 3.25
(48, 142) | 3.48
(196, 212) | 2.78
